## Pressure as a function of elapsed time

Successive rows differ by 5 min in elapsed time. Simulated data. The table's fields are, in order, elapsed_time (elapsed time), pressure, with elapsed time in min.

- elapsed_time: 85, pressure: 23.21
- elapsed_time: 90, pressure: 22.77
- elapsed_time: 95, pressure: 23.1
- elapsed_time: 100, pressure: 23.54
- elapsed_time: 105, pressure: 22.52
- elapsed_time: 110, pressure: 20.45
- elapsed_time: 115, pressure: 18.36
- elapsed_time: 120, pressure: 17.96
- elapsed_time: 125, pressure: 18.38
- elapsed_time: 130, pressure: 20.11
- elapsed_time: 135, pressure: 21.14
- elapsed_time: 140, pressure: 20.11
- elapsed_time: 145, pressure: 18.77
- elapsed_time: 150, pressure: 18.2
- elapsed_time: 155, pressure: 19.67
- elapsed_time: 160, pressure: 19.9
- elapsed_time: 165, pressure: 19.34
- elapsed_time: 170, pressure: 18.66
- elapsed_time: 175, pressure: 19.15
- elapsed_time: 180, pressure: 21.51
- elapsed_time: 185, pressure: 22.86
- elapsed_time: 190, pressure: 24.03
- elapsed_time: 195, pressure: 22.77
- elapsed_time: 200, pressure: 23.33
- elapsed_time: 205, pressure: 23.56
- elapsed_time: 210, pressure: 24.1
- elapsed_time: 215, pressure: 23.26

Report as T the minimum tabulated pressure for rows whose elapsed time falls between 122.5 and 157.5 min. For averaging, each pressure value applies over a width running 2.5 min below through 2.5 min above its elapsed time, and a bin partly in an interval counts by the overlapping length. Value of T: 18.2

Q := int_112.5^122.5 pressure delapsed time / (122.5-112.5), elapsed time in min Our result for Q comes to 18.2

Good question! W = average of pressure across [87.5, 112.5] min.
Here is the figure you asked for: 22.5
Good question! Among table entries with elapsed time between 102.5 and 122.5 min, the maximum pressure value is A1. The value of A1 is 22.52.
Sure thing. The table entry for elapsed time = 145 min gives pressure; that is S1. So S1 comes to 18.77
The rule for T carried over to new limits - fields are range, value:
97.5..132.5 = 17.96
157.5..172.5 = 18.66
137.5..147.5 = 18.77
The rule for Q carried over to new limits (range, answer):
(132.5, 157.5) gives 19.6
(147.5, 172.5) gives 19.2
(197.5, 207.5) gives 23.4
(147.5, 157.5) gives 18.9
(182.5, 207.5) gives 23.3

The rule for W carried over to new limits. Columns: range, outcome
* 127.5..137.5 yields 20.6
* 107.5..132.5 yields 19.1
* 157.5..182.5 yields 19.7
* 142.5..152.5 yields 18.5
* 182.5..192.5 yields 23.4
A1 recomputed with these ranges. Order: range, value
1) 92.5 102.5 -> 23.54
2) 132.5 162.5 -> 21.14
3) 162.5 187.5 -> 22.86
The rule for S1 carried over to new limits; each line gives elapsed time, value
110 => 20.45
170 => 18.66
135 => 21.14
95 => 23.1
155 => 19.67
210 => 24.1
